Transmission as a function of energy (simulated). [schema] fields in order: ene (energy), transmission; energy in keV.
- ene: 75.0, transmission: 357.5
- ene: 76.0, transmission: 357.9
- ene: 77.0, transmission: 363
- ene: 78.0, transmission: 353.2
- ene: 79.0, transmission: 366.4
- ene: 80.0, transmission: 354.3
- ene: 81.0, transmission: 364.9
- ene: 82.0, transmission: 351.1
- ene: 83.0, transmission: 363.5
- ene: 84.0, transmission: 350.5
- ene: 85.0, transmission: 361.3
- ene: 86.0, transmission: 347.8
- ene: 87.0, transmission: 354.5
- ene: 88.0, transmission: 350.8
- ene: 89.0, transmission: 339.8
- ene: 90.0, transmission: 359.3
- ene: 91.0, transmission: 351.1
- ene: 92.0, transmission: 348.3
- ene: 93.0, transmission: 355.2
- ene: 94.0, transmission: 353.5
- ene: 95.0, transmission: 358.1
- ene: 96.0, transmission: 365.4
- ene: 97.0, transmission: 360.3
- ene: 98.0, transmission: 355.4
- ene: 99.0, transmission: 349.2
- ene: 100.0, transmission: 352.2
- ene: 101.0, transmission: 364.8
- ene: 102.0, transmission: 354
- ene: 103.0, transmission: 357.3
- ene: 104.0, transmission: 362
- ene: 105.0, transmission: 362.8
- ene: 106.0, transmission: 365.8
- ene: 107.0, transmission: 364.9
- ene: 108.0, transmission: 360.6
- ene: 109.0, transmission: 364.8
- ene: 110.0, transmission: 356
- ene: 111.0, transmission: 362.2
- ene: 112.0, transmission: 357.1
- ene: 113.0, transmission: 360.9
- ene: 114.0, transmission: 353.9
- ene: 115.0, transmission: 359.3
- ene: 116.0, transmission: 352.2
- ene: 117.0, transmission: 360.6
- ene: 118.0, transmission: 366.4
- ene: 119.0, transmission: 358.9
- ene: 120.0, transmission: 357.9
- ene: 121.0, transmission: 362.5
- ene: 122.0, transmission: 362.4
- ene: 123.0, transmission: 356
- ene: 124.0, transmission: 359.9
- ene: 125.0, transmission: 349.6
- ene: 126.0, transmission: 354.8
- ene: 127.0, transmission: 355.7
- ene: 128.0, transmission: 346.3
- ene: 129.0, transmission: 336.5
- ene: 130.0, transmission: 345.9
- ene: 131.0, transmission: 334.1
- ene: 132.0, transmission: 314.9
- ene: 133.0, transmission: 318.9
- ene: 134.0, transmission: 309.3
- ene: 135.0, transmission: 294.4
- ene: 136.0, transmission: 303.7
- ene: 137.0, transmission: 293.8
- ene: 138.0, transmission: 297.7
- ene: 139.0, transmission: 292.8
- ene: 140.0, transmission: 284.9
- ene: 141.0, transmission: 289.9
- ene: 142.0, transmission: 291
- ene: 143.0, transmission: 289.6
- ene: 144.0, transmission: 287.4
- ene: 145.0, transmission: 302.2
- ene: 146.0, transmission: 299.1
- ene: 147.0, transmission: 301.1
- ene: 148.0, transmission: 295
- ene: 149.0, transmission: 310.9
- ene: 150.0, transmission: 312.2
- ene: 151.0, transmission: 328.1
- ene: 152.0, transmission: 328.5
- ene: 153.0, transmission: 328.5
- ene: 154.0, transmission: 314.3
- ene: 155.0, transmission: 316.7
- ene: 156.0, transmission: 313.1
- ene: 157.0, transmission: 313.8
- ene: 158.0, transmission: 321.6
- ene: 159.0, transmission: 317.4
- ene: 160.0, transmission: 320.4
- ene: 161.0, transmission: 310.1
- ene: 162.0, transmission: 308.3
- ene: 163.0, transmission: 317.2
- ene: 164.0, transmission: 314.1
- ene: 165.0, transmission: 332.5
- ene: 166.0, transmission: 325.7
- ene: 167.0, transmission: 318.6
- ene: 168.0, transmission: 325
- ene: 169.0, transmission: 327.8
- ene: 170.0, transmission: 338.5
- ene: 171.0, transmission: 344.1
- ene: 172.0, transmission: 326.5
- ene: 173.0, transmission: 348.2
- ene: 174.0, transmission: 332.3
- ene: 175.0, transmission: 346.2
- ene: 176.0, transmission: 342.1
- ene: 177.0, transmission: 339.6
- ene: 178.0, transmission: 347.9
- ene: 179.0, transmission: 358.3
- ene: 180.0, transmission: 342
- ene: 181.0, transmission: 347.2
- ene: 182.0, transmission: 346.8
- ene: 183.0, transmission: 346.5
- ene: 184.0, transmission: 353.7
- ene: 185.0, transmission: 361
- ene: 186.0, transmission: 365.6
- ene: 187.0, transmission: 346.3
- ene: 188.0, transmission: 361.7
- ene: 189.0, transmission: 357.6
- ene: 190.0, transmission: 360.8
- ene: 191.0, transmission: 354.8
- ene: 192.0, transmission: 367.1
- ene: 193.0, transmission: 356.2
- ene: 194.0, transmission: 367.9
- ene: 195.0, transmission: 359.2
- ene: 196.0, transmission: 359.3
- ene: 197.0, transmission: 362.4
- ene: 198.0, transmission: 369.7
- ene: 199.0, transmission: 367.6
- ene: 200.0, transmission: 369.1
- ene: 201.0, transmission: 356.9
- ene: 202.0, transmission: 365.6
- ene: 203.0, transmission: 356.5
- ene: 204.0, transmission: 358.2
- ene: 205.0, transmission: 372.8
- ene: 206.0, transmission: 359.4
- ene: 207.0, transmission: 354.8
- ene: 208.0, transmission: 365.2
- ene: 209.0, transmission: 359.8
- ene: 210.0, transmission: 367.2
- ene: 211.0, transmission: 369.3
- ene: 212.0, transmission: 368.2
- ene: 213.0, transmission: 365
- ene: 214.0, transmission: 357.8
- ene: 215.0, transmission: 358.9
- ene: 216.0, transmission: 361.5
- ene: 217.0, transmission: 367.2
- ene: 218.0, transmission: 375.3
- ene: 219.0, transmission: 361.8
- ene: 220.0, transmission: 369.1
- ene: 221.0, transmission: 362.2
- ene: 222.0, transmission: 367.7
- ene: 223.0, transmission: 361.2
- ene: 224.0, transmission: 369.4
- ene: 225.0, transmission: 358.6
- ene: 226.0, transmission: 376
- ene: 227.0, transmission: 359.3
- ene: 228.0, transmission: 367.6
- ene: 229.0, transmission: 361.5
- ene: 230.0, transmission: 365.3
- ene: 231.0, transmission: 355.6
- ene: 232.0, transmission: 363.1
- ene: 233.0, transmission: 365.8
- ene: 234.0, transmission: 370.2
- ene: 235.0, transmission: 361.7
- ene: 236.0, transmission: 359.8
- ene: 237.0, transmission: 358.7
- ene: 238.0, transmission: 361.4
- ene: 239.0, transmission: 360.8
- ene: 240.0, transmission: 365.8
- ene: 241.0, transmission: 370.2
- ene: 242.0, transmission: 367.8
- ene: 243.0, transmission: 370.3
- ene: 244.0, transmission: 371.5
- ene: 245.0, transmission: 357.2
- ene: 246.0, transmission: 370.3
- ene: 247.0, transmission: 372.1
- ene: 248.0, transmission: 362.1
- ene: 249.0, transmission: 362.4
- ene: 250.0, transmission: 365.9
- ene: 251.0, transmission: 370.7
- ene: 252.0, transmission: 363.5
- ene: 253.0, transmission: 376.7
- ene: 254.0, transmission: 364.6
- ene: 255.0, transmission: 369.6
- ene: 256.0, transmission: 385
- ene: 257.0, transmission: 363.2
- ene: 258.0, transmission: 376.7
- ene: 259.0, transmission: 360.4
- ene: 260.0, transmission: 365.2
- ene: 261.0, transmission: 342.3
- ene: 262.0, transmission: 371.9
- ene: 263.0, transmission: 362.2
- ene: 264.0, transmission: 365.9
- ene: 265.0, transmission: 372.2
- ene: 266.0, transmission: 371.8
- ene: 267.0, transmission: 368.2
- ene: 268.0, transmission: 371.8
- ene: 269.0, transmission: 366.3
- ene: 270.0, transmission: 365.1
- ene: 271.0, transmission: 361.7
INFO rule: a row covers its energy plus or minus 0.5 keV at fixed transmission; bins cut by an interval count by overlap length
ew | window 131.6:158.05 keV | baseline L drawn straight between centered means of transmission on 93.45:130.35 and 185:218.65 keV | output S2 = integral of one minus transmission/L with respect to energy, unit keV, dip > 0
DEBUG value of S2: 4.0 keV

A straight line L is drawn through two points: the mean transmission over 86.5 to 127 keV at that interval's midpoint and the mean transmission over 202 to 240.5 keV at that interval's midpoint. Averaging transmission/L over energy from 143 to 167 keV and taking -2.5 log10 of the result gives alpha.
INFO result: 0.151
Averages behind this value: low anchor 357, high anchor 364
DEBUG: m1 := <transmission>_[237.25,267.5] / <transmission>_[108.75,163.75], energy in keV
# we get 1.1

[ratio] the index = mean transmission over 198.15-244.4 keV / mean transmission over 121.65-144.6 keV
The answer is 1.1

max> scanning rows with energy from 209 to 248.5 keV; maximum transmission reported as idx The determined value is 376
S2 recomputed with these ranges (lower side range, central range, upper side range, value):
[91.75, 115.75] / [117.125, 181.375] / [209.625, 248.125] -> 6.3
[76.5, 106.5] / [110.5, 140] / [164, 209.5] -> 1.2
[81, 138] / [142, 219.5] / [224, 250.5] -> 3.6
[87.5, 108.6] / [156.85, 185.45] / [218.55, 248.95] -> 2.2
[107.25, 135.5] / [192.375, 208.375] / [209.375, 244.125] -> -0.1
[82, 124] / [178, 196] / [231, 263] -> 0.3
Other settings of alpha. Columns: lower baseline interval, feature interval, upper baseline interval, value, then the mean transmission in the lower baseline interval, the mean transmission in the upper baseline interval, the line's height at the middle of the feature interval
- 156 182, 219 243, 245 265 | -0.02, 331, 367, 357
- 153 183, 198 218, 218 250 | -0.04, 330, 365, 351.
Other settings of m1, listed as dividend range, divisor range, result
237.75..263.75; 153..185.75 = 1.10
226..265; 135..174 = 1.17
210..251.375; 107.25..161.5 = 1.11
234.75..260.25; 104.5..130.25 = 1.03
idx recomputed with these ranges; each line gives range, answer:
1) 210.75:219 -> 375.3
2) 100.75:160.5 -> 366.4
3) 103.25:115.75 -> 365.8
